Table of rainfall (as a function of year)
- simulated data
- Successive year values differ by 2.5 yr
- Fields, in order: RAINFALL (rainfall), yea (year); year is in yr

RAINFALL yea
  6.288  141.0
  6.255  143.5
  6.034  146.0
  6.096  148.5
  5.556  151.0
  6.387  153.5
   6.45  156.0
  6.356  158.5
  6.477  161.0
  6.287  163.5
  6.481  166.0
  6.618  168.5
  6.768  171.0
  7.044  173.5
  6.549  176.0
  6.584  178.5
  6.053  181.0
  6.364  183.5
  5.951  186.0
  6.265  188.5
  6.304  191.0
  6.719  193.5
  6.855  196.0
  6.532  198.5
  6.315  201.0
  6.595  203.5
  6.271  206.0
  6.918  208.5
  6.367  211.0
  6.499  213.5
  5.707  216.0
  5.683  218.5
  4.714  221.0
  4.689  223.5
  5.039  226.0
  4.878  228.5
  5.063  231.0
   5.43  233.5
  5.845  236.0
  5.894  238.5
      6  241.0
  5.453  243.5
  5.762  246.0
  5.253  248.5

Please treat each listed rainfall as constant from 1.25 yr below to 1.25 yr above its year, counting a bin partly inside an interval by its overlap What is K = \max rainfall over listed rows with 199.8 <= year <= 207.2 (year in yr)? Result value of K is 6.595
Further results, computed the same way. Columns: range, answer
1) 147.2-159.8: 6.45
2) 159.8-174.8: 7.044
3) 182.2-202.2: 6.855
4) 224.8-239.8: 5.894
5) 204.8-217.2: 6.918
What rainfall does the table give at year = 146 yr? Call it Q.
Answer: 6.034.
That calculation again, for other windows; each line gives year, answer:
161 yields 6.477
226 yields 5.039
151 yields 5.556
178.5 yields 6.584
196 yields 6.855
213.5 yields 6.499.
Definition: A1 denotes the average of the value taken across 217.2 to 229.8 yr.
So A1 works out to 5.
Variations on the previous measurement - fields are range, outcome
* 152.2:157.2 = 6.41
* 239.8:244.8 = 5.72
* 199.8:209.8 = 6.53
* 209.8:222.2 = 5.8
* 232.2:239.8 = 5.72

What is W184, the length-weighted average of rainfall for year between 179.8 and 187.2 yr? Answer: 6.12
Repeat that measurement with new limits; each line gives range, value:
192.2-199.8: 6.7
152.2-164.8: 6.39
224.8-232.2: 4.99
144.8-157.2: 6.1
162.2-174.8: 6.64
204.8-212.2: 6.52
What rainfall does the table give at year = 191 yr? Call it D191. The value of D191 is 6.304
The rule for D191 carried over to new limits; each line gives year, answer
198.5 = 6.532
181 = 6.053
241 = 6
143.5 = 6.255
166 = 6.481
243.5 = 5.453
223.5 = 4.689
